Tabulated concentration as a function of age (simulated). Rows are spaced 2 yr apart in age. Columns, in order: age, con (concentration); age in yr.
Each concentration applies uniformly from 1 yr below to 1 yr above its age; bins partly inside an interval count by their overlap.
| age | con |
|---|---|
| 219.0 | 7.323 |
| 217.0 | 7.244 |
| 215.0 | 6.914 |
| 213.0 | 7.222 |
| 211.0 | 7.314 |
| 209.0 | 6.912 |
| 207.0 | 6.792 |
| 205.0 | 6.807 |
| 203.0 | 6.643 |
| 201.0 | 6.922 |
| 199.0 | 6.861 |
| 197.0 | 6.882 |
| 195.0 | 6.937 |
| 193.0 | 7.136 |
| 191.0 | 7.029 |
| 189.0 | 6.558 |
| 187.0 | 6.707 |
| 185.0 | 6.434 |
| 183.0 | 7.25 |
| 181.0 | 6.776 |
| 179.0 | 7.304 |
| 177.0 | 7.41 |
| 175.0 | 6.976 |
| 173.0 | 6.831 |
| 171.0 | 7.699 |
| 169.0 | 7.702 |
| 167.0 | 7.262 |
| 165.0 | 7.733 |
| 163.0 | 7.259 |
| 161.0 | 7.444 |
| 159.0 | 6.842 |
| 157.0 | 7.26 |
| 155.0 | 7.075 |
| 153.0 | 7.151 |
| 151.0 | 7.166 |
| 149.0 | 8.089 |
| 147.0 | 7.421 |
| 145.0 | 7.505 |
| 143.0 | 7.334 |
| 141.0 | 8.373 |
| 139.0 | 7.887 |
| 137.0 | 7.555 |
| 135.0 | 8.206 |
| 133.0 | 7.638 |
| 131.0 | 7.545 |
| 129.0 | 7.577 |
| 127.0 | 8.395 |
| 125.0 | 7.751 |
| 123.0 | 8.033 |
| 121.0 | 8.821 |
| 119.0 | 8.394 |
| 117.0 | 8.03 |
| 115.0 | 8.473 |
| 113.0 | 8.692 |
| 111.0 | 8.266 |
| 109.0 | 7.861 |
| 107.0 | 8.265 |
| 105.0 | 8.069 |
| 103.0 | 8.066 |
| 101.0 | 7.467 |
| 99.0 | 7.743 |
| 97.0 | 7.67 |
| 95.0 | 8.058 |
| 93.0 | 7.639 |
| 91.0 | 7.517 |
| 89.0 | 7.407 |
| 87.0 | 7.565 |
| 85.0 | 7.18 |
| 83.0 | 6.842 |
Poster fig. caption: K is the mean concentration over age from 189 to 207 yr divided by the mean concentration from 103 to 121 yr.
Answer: 0.83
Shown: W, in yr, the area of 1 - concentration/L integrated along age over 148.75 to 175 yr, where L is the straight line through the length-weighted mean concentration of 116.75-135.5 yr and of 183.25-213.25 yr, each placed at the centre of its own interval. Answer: 0.5 yr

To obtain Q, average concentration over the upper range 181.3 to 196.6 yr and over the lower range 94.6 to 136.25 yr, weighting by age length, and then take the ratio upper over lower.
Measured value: 0.9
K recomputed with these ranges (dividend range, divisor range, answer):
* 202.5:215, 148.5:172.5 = 0.94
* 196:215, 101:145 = 0.86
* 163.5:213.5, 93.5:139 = 0.88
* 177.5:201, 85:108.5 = 0.89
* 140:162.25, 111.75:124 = 0.88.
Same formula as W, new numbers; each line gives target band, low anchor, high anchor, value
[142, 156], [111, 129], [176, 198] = 0.6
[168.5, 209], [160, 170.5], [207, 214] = 1.8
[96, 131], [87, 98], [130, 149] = -1.8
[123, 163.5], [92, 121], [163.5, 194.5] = 0.0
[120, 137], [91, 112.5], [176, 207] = -0.8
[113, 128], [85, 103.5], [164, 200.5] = -1.7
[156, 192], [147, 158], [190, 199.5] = 0.1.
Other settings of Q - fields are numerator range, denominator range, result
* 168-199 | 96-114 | 0.88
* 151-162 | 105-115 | 0.87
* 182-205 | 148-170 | 0.93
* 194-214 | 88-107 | 0.89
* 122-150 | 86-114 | 0.99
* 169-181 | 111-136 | 0.89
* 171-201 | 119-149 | 0.88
